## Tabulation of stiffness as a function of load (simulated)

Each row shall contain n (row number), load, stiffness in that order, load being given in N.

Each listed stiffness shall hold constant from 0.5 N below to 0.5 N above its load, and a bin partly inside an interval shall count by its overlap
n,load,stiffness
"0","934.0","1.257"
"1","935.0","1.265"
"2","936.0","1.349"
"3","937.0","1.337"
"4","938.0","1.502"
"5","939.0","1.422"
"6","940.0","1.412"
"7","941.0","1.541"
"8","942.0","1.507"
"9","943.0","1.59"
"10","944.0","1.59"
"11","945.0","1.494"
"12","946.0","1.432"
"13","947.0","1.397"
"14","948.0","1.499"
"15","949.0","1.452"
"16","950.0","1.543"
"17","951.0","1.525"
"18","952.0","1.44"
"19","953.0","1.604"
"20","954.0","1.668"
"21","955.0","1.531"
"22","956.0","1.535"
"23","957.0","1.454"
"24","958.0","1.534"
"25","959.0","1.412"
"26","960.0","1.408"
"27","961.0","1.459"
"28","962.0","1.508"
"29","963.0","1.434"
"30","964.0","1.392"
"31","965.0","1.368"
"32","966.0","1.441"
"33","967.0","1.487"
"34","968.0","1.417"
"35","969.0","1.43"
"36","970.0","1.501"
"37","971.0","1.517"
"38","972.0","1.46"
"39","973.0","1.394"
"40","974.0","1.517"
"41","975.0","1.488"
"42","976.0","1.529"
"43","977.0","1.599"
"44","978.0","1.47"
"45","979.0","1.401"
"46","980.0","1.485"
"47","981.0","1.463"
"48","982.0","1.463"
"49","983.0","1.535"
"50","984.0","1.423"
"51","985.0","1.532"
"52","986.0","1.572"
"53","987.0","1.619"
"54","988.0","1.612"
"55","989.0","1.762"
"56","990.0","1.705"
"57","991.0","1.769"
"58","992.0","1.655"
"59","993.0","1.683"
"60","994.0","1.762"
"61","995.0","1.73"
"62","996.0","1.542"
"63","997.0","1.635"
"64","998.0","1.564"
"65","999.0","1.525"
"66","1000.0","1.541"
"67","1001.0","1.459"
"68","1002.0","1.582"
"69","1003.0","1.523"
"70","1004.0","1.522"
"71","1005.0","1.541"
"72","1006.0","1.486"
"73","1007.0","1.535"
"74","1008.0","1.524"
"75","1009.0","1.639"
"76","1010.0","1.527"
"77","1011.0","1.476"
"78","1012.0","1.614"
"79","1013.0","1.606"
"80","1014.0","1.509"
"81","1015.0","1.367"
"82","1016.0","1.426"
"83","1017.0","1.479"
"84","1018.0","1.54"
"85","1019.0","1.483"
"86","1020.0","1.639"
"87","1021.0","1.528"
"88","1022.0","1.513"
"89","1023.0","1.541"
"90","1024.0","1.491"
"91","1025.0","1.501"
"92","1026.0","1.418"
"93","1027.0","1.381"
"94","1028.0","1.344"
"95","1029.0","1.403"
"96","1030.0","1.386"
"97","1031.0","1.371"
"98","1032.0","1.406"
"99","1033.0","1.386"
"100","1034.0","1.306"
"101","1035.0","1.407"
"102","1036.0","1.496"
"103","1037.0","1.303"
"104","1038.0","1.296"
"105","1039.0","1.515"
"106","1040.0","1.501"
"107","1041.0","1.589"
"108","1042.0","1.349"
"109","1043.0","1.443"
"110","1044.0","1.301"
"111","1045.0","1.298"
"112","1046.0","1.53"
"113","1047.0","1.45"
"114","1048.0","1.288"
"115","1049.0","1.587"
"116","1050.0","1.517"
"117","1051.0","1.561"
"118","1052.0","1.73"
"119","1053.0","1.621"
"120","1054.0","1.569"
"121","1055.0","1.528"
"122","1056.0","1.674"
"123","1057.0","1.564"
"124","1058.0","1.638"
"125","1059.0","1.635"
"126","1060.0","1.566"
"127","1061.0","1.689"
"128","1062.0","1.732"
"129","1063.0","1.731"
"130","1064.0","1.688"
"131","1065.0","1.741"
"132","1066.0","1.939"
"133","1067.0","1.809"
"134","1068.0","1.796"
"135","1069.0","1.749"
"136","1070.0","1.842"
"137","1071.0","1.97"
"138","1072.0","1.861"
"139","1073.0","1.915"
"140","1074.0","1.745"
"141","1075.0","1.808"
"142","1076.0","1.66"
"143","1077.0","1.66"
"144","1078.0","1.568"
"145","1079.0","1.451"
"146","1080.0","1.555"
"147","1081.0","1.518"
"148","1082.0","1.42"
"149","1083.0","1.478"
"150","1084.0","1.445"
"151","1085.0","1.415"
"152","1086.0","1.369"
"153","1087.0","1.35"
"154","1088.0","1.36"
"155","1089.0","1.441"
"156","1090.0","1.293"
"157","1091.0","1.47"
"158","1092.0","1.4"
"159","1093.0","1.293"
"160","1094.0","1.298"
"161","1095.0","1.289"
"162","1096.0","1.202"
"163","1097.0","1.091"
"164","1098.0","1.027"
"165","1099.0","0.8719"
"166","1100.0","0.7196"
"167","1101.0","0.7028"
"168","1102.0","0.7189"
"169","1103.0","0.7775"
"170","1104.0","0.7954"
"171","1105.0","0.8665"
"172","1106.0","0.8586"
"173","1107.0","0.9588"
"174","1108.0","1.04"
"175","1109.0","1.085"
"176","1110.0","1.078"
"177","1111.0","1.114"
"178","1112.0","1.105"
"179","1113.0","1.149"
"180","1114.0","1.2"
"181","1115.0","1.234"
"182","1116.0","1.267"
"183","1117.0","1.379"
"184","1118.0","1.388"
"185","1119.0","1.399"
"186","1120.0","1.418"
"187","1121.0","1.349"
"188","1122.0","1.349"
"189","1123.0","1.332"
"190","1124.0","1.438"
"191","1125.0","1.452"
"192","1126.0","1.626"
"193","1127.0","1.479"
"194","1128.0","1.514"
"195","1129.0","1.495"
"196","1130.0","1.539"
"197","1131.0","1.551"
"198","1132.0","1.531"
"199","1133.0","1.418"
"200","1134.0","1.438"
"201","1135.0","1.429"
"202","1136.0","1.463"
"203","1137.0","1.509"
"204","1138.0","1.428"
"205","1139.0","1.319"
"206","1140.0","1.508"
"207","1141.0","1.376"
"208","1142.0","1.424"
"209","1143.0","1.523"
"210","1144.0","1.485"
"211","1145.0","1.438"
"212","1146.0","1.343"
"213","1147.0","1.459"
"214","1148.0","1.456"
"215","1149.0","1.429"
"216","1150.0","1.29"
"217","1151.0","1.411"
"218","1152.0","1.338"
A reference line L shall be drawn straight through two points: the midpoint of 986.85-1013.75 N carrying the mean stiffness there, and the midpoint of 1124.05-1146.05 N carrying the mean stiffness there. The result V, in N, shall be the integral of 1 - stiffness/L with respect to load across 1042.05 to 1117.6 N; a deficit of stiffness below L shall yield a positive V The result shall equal 5.9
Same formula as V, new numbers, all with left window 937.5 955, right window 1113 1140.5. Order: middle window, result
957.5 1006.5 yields -1.2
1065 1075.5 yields -2.8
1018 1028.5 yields -0.1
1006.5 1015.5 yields -0.3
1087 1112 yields 6.2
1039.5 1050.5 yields 0.1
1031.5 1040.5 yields 0.4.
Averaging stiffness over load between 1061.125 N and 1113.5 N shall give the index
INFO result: 1.37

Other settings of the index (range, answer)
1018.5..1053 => 1.45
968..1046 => 1.5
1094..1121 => 1.08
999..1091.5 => 1.54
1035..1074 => 1.6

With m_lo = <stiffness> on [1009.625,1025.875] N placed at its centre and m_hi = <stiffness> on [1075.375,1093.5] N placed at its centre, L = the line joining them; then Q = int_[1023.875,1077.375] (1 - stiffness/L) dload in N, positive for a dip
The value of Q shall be -3.1 N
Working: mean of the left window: 1.51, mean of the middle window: 1.57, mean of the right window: 1.46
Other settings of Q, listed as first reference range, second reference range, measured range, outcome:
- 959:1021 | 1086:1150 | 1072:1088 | -2.4 N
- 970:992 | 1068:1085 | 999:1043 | 3.2 N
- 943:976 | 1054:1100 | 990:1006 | -1.1 N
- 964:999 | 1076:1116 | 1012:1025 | -0.7 N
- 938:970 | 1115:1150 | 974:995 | -1.5 N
